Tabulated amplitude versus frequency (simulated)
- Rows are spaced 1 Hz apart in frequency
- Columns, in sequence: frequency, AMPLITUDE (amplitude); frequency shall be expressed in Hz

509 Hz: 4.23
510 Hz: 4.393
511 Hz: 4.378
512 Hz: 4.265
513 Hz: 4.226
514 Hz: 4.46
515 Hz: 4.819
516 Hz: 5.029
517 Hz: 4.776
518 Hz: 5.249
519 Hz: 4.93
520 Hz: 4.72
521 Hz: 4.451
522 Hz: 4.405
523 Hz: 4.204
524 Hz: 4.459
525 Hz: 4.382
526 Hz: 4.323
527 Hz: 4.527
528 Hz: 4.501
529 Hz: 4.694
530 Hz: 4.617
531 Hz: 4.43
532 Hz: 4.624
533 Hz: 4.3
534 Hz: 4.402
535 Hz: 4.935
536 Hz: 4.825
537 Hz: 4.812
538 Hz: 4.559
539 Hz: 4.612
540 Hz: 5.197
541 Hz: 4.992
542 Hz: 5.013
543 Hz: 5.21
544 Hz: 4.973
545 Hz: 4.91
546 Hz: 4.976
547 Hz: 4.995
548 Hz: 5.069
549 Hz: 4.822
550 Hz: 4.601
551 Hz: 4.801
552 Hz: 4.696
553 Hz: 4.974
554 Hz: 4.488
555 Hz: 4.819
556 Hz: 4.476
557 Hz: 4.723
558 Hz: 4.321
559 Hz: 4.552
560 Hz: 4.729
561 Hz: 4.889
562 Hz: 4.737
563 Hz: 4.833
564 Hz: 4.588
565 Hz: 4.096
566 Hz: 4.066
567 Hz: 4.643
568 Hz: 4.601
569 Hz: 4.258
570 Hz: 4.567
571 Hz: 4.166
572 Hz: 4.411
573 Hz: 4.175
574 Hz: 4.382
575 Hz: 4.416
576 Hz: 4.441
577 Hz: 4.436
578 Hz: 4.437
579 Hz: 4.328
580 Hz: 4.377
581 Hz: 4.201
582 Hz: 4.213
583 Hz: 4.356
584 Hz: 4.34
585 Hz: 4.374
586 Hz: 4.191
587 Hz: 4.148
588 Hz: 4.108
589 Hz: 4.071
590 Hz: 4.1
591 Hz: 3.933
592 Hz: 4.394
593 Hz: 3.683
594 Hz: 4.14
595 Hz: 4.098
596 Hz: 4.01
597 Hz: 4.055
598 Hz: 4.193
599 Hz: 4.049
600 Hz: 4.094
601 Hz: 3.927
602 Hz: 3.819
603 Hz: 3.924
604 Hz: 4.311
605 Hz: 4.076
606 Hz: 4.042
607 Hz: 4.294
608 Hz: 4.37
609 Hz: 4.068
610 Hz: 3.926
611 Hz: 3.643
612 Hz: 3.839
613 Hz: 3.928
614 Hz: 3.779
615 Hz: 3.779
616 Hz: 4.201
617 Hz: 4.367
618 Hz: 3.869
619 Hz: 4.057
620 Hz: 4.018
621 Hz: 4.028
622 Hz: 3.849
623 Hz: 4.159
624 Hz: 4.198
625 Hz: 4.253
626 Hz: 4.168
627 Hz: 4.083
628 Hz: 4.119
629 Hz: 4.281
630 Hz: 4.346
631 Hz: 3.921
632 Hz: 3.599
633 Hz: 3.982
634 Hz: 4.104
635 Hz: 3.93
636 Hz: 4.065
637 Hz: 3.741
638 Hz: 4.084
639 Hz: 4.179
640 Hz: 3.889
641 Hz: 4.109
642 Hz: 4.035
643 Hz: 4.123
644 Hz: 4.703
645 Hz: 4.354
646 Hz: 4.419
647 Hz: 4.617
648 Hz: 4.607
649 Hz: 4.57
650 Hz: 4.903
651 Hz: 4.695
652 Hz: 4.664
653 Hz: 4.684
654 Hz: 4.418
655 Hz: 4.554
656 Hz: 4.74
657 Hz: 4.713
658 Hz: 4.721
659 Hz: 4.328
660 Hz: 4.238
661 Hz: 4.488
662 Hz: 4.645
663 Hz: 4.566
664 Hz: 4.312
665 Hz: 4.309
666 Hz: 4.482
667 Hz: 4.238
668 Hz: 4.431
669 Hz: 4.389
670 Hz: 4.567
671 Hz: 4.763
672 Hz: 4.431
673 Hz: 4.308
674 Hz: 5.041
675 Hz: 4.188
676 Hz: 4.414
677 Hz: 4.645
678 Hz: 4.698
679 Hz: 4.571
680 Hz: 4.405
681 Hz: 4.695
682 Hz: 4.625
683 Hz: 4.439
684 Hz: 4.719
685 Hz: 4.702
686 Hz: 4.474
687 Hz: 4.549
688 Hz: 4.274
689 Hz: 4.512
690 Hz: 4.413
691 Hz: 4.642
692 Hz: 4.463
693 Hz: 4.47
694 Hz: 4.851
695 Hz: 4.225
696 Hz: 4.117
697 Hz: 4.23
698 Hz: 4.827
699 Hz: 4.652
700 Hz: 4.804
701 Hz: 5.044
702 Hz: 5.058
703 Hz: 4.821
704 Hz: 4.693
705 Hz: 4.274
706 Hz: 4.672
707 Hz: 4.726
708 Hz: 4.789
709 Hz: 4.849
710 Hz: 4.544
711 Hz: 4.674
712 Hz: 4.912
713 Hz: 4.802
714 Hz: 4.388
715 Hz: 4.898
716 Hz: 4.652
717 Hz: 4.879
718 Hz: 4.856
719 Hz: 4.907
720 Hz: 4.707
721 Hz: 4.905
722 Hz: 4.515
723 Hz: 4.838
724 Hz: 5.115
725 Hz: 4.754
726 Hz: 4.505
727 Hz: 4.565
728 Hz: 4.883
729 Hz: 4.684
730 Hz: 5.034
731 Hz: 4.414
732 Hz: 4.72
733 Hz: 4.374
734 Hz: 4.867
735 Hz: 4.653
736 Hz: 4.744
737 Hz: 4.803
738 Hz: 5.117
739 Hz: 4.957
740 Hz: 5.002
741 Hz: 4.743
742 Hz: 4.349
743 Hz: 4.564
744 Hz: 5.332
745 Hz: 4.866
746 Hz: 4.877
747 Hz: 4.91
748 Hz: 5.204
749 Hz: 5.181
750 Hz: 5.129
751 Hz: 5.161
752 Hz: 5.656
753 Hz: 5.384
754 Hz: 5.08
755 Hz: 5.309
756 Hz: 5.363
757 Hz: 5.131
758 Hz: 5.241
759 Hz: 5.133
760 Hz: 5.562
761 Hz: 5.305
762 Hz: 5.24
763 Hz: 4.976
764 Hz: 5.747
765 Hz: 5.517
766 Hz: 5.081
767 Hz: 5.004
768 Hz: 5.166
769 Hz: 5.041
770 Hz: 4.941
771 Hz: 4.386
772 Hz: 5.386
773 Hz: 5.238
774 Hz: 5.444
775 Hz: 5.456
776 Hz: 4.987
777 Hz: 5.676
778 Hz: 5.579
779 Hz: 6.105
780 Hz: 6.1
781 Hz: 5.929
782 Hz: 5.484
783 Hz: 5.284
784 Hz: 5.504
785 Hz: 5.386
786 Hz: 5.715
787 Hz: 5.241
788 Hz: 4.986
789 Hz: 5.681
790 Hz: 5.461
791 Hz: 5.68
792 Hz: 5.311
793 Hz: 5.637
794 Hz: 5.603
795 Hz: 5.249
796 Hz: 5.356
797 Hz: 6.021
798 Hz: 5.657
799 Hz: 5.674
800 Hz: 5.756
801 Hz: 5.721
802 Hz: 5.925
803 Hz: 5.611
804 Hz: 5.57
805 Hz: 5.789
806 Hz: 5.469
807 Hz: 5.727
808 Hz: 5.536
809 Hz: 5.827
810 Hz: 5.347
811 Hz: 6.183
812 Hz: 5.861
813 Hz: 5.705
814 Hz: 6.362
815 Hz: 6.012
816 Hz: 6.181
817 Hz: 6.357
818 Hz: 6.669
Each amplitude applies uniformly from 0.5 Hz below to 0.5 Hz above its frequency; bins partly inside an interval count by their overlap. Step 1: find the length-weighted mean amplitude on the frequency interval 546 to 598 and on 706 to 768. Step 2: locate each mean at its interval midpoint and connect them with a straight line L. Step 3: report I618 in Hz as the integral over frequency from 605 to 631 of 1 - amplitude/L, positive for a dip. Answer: 2.85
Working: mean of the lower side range 4.42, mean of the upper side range 4.94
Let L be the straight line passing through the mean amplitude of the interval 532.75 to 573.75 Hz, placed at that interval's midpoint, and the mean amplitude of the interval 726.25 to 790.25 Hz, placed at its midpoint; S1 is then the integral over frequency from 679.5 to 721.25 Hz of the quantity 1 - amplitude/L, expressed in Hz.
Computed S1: 3.1 Hz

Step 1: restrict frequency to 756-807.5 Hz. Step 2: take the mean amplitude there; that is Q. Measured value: 5.45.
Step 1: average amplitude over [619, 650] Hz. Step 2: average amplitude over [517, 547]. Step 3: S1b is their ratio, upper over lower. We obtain 0.88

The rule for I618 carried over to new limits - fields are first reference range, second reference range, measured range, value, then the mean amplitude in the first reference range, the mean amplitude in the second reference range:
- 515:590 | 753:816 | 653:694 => 4.3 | 4.58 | 5.5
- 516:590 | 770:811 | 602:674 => 9.8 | 4.57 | 5.54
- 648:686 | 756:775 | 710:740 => 1.1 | 4.55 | 5.21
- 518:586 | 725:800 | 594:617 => 3.5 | 4.59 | 5.2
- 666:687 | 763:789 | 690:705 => 0.3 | 4.54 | 5.37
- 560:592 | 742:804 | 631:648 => 2.0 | 4.36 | 5.36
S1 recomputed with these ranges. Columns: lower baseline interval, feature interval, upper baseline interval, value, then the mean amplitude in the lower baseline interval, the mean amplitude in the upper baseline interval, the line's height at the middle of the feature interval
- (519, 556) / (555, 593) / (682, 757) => 2.7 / 4.7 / 4.77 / 4.72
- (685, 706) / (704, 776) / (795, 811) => 1.2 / 4.58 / 5.67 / 5.03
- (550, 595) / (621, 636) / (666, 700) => 1.3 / 4.4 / 4.52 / 4.46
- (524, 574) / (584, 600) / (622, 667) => 1.4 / 4.65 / 4.31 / 4.5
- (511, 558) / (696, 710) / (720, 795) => 0.9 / 4.69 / 5.15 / 5.03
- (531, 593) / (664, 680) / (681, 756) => 0.7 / 4.54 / 4.76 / 4.7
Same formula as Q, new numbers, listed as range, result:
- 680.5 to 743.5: 4.68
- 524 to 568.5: 4.69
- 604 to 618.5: 4.02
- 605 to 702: 4.35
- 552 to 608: 4.31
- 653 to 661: 4.54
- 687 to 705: 4.58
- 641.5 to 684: 4.52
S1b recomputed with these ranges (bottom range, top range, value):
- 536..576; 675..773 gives 1.03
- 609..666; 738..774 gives 1.21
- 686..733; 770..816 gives 1.20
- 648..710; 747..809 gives 1.19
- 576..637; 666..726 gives 1.13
